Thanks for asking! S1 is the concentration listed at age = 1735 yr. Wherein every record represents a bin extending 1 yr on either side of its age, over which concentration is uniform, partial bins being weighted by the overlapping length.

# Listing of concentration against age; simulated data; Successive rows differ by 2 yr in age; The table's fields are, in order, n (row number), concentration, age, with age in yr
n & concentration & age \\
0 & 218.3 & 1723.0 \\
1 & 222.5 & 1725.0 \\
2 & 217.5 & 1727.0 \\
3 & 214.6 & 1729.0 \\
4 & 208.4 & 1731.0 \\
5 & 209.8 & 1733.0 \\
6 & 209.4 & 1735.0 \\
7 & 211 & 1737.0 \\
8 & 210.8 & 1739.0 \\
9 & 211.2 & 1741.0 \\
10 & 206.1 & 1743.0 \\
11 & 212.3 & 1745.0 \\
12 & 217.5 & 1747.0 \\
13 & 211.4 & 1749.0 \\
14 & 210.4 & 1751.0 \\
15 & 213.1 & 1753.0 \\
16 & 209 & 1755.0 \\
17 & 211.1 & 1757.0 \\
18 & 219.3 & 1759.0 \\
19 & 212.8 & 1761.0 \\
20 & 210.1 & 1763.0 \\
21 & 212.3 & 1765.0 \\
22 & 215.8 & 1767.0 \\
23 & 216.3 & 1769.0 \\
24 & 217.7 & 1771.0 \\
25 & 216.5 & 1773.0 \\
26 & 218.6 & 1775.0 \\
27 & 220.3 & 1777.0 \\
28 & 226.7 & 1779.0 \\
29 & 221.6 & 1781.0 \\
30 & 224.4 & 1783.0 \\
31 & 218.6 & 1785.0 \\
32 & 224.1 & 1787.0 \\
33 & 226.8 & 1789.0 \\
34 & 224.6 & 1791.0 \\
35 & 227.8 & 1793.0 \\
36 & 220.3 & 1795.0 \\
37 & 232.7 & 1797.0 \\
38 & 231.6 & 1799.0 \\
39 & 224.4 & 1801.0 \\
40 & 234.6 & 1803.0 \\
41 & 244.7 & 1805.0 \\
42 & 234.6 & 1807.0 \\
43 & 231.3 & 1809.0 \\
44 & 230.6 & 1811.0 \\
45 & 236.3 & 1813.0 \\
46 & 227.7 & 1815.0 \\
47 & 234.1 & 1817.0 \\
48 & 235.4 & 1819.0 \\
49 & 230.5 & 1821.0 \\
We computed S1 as 209.4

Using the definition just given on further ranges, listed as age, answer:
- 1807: 234.6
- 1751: 210.4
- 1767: 215.8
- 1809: 231.3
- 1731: 208.4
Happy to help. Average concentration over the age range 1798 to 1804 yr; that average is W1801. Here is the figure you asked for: 230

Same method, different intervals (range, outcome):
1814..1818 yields 231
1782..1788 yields 222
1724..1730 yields 218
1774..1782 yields 222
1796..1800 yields 232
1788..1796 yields 225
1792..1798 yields 227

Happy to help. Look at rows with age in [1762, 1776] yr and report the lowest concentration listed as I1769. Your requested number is 210.1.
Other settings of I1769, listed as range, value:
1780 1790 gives 218.6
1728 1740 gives 208.4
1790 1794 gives 224.6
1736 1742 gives 210.8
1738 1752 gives 206.1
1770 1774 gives 216.5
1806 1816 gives 227.7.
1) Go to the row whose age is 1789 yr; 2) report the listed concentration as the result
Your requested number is 226.8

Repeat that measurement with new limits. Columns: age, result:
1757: 211.1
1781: 221.6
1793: 227.8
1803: 234.6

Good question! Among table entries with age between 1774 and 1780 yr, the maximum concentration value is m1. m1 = 226.7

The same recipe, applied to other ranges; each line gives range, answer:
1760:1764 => 212.8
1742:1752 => 217.5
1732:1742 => 211.2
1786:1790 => 226.8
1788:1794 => 227.8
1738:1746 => 212.3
